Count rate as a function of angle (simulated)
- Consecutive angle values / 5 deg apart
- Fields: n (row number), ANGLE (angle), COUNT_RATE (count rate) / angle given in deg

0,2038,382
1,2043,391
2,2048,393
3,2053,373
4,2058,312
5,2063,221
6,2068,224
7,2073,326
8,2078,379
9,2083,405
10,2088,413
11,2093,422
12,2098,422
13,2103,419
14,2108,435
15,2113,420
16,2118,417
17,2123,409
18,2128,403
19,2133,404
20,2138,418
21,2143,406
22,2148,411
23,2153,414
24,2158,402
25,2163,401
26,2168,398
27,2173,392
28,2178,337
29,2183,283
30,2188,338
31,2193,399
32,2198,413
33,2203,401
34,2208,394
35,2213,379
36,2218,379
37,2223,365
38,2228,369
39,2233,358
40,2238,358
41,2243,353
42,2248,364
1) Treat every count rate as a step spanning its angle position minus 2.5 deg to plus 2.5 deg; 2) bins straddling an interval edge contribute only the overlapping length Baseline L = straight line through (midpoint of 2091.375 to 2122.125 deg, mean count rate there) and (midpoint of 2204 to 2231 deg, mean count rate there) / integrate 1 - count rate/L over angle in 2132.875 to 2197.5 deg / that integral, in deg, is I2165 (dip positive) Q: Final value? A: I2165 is 2.3 deg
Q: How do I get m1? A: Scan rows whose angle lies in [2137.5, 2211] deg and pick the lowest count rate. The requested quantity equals 283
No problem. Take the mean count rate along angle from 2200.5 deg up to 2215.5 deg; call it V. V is 391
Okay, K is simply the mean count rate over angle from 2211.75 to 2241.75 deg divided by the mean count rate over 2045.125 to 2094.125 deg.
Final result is 1.1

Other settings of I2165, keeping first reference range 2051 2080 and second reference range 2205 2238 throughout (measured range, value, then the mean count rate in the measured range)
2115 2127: -3.1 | 412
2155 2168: -2.1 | 401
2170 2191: 0.8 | 340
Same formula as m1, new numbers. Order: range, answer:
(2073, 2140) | 326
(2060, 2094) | 221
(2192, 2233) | 358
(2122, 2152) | 403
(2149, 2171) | 398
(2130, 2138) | 404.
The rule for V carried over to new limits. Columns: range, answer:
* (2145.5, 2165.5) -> 407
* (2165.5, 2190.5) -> 350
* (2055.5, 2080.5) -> 292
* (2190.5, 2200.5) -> 406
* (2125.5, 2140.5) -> 408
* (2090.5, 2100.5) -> 422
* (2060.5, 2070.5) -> 222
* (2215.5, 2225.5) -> 372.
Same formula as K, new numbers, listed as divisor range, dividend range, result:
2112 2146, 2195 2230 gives 0.94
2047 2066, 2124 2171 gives 1.28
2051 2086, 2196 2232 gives 1.20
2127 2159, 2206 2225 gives 0.93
